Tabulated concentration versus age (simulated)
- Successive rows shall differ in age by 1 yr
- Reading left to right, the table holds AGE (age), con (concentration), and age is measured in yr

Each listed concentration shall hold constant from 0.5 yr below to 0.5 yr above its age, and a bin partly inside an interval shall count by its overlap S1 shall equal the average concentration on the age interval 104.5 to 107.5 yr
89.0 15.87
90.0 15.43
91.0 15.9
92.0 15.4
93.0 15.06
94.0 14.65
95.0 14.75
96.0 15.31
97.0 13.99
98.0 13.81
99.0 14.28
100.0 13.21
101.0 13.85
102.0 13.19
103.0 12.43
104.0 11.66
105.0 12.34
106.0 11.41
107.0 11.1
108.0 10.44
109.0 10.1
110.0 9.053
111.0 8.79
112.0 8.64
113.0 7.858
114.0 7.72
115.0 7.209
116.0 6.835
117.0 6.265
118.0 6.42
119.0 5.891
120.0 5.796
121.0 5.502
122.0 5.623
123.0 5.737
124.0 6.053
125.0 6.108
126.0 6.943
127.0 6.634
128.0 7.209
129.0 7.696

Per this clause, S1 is 11.6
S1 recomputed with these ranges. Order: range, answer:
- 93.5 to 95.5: 14.7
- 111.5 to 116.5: 7.65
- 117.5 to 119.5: 6.16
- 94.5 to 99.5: 14.4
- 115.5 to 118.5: 6.51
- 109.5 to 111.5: 8.92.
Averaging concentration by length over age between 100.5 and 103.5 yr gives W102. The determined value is 13.2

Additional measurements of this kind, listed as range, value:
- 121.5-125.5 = 5.88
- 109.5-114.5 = 8.41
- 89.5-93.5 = 15.4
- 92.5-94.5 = 14.9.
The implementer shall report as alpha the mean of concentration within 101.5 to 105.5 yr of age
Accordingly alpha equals 12.4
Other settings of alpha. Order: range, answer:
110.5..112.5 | 8.71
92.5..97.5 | 14.8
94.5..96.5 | 15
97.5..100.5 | 13.8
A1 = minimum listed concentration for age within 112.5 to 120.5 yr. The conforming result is 5.796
